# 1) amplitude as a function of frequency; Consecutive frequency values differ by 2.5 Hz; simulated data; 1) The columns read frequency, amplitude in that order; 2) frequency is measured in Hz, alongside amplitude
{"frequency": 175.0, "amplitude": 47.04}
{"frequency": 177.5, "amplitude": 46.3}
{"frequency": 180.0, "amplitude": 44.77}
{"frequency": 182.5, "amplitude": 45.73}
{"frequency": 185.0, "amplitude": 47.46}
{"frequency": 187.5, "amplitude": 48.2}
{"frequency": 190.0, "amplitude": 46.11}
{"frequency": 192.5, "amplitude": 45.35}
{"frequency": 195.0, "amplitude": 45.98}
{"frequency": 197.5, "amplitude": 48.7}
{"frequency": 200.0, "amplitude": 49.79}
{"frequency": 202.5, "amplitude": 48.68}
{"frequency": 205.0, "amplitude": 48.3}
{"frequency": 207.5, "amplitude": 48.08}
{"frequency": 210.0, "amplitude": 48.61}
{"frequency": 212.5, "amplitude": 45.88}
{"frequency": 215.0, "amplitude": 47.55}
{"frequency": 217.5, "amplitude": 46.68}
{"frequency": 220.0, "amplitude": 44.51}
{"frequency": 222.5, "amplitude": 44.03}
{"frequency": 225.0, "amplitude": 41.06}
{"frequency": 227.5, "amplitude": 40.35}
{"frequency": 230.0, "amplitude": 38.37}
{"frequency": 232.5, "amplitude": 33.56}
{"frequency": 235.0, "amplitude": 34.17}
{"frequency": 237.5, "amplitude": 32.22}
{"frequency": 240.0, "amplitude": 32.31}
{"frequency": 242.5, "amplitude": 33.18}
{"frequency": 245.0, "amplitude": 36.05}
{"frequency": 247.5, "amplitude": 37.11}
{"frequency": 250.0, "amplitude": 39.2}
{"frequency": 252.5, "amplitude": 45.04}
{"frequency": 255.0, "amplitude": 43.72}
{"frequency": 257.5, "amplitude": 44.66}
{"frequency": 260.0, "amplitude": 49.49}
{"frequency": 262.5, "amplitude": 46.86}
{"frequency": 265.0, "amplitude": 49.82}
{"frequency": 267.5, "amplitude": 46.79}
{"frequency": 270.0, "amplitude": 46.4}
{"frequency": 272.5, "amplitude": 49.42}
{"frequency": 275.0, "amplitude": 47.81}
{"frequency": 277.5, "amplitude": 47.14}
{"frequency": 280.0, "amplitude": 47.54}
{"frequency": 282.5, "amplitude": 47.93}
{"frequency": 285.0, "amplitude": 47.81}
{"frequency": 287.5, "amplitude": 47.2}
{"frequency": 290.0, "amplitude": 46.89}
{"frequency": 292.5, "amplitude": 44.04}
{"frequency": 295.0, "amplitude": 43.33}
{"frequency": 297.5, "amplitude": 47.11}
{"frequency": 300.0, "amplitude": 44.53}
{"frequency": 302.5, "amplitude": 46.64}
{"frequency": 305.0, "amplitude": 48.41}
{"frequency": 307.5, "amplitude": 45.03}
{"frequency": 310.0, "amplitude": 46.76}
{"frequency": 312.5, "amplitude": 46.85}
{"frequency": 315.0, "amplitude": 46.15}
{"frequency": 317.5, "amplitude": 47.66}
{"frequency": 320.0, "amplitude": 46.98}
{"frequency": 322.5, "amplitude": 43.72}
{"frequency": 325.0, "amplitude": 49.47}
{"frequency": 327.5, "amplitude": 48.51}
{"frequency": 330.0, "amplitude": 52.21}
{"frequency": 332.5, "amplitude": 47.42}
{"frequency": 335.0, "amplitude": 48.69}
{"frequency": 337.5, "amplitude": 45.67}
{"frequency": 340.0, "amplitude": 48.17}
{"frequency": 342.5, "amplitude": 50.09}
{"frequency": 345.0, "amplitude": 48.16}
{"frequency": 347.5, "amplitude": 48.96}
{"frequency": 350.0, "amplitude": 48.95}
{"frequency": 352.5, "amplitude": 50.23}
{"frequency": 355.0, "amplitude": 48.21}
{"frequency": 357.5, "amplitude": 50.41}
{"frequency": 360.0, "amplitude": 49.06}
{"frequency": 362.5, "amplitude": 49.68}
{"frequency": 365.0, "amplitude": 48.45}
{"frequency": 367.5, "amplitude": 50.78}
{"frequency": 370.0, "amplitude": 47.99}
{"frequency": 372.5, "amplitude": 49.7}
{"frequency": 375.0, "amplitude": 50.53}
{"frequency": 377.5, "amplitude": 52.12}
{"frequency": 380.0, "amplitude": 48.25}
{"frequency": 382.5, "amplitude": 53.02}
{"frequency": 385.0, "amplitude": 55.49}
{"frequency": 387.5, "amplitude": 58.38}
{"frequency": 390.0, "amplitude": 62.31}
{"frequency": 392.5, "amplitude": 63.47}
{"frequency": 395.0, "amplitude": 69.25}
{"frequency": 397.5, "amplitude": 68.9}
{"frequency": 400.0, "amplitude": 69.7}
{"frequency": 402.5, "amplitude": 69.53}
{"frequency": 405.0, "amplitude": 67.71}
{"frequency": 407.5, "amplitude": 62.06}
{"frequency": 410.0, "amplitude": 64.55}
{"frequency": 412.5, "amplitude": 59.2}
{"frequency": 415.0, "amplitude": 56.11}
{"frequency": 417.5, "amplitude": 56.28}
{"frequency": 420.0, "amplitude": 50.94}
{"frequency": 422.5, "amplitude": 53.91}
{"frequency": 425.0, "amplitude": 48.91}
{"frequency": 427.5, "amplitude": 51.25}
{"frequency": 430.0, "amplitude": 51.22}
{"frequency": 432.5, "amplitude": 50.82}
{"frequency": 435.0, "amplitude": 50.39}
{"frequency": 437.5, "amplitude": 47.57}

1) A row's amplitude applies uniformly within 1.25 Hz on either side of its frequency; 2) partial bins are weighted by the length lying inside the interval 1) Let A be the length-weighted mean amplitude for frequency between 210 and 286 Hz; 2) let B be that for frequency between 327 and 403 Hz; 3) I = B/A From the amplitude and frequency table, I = 1.24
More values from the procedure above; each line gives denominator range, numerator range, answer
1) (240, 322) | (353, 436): 1.23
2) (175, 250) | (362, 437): 1.31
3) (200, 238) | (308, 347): 1.10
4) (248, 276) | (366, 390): 1.14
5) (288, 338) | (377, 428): 1.27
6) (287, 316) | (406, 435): 1.19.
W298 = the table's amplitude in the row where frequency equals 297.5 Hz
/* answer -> 47.11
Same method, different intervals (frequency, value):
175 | 47.04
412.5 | 59.2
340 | 48.17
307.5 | 45.03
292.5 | 44.04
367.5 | 50.78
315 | 46.15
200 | 49.79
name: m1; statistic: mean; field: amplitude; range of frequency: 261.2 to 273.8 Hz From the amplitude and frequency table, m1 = 47.9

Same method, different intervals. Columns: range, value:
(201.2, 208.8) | 48.4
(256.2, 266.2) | 47.7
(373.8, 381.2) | 50.3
